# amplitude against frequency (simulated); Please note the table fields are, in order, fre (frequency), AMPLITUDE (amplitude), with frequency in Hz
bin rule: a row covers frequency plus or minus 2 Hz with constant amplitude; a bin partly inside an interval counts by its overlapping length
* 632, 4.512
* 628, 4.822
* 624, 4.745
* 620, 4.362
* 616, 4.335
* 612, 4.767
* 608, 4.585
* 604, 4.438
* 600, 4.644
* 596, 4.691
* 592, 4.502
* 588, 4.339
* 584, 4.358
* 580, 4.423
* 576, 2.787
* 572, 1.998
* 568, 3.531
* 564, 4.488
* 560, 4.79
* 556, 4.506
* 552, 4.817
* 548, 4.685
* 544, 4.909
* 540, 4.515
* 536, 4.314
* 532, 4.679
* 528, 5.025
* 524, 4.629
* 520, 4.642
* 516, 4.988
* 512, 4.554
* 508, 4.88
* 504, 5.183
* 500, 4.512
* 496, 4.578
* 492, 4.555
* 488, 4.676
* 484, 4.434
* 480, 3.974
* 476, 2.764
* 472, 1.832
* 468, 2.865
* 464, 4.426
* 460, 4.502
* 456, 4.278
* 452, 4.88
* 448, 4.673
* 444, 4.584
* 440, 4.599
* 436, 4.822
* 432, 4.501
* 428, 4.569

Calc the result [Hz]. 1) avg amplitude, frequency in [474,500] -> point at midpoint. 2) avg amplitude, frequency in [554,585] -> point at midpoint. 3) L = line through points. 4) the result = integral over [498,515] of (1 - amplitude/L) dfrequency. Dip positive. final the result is -2.8 Hz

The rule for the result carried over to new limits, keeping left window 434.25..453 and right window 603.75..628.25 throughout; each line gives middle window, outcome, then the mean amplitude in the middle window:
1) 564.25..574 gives 3.2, 3.07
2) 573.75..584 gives 2.0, 3.71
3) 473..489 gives 3.0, 3.78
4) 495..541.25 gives -0.7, 4.71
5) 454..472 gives 3.5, 3.77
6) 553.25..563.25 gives -0.1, 4.64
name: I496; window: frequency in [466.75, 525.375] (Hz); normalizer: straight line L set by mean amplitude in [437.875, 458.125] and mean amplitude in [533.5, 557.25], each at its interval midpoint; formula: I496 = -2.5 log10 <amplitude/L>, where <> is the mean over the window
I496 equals 0.10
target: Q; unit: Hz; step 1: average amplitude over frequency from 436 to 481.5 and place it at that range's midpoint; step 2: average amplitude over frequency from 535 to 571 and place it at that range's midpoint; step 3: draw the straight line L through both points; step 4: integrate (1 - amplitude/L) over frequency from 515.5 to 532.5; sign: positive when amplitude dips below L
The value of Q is -1.9 Hz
